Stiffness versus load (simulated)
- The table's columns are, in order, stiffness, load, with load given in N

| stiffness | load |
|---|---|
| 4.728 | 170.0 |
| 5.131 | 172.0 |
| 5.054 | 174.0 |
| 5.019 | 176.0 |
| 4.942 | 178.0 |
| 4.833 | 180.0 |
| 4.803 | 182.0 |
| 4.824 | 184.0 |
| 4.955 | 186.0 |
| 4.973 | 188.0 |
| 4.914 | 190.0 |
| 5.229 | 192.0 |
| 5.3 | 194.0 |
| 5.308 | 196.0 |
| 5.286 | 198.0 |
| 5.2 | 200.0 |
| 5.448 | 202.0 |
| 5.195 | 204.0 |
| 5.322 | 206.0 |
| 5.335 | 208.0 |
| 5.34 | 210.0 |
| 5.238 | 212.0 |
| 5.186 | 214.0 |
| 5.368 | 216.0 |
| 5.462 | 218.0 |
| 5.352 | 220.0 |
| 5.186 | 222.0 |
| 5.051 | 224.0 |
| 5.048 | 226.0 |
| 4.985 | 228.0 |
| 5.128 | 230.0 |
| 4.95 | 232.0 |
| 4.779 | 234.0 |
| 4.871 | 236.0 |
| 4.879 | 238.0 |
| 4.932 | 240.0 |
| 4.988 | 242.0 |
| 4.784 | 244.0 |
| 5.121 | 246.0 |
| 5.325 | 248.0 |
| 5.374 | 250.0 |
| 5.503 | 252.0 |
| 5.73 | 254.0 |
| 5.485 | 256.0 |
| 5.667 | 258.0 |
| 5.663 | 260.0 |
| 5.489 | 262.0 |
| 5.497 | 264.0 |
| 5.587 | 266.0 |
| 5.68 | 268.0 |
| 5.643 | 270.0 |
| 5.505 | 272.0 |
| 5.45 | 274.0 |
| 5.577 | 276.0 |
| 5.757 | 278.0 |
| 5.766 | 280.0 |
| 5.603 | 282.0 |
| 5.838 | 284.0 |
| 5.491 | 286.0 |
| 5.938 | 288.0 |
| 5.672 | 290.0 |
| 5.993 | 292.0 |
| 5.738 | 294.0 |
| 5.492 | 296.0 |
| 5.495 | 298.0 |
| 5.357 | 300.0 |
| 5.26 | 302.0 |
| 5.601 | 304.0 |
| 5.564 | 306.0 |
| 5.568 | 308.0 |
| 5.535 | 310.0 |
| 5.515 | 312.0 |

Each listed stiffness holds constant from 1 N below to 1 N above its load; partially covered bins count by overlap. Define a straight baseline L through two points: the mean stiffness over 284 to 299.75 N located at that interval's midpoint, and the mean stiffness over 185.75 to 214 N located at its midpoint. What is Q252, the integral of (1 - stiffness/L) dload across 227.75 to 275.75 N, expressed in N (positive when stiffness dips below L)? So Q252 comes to 1.6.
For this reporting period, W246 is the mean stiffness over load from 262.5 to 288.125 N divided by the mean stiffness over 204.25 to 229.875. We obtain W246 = 1.08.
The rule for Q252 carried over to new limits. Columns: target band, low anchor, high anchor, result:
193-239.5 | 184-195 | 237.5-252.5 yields -0.9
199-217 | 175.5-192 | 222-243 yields -1.3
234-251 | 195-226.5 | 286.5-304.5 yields 1.2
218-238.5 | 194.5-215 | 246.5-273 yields 1.3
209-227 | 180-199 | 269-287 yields 0.0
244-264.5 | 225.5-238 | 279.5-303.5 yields -1.0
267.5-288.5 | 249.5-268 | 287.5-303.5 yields -0.2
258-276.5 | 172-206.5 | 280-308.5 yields -0.3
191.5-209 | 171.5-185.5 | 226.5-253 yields -1.1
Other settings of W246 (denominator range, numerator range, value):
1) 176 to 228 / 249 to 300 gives 1.09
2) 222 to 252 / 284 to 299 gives 1.13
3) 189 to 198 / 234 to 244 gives 0.94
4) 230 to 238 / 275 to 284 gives 1.16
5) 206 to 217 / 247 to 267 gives 1.04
